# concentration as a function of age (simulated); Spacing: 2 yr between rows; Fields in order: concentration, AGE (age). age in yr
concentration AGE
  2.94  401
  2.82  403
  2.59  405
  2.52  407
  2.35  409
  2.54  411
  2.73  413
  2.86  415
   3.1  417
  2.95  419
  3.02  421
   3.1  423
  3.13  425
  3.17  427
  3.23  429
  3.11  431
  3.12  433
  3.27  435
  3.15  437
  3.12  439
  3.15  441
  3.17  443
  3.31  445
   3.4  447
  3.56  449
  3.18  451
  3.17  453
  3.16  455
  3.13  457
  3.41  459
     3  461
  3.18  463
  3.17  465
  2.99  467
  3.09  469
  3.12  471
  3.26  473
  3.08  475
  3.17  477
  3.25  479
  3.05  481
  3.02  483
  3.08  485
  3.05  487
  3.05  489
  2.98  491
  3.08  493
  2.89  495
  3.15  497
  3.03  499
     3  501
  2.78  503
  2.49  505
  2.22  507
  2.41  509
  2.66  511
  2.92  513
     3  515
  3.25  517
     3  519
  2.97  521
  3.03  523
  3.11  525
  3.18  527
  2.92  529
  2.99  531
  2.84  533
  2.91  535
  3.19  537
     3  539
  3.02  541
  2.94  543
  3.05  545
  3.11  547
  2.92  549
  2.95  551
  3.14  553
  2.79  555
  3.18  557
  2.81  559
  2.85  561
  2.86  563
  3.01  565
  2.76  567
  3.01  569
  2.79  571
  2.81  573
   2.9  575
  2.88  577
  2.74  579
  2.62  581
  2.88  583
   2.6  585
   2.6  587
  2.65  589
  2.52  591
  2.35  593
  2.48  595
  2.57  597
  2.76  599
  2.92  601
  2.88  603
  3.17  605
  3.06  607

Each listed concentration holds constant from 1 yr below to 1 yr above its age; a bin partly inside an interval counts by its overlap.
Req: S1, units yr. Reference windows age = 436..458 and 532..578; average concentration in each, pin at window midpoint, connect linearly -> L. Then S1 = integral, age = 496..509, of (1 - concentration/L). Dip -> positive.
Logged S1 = 1.4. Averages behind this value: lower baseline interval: 3.23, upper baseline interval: 2.94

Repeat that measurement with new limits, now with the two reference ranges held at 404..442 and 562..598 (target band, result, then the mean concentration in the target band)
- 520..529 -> -0.8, 3.06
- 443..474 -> -3.2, 3.21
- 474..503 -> -2.0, 3.05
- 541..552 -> -0.9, 3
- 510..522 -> -0.6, 2.97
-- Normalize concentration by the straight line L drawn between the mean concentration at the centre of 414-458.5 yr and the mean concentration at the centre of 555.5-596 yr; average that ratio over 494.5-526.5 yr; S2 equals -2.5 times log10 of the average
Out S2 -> 0.03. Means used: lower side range 3.16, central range 2.87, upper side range 2.77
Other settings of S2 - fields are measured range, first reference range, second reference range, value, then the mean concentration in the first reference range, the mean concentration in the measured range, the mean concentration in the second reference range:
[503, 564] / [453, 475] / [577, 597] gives -0.03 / 3.15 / 2.92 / 2.62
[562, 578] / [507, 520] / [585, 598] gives -0.10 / 2.82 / 2.88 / 2.53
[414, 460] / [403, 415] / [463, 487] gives -0.13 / 2.6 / 3.17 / 3.12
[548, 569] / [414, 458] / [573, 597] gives -0.07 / 3.16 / 2.93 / 2.66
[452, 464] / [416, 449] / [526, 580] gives -0.02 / 3.17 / 3.17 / 2.95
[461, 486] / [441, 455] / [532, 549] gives 0.03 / 3.28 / 3.12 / 3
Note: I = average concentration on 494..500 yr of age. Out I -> 3.02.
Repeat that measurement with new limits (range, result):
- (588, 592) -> 2.58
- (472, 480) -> 3.19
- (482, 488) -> 3.05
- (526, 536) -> 2.97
